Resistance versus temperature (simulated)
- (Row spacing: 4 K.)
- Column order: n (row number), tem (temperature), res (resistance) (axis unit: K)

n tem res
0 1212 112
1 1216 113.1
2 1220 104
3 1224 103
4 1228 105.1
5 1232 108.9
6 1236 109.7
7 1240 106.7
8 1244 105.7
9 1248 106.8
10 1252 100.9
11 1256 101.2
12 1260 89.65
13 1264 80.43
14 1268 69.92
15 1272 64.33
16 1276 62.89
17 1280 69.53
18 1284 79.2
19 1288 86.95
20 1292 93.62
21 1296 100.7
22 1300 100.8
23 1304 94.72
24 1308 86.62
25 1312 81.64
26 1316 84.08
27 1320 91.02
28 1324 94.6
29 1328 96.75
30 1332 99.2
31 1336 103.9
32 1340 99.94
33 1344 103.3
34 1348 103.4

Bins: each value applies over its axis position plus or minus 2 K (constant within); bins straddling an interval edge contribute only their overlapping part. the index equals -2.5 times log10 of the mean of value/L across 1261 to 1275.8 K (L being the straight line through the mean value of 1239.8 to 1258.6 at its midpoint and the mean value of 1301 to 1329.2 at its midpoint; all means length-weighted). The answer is 0.36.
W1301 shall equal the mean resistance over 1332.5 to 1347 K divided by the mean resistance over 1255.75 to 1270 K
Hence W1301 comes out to 1.23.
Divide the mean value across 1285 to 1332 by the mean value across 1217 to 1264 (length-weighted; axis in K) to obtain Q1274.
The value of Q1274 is 0.9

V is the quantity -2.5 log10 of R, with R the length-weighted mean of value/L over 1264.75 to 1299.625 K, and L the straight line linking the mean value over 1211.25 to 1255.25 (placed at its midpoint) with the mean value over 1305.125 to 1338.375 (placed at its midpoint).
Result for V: 0.23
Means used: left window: 107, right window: 92.4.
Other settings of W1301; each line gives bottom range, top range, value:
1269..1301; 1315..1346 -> 1.19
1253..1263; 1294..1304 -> 1.05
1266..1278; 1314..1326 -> 1.37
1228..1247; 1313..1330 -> 0.85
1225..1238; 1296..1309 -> 0.89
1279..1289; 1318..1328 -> 1.19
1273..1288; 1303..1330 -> 1.24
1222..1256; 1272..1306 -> 0.80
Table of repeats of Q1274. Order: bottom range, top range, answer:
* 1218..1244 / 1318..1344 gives 0.92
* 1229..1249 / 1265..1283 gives 0.63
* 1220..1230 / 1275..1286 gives 0.68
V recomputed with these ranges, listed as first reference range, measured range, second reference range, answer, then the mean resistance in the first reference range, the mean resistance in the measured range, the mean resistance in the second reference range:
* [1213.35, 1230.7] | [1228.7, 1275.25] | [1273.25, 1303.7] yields 0.034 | 107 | 94.4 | 84.9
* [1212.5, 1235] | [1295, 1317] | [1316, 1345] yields 0.094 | 107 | 91.3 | 97.2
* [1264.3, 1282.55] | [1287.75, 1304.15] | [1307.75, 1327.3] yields -0.222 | 68.3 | 96.3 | 88.3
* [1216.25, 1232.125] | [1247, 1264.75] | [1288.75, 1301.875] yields 0.063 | 106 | 96.3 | 97.3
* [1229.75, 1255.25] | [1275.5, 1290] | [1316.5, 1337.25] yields 0.313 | 106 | 75.9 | 95.9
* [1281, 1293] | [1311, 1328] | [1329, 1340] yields 0.077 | 84.6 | 89.2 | 101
